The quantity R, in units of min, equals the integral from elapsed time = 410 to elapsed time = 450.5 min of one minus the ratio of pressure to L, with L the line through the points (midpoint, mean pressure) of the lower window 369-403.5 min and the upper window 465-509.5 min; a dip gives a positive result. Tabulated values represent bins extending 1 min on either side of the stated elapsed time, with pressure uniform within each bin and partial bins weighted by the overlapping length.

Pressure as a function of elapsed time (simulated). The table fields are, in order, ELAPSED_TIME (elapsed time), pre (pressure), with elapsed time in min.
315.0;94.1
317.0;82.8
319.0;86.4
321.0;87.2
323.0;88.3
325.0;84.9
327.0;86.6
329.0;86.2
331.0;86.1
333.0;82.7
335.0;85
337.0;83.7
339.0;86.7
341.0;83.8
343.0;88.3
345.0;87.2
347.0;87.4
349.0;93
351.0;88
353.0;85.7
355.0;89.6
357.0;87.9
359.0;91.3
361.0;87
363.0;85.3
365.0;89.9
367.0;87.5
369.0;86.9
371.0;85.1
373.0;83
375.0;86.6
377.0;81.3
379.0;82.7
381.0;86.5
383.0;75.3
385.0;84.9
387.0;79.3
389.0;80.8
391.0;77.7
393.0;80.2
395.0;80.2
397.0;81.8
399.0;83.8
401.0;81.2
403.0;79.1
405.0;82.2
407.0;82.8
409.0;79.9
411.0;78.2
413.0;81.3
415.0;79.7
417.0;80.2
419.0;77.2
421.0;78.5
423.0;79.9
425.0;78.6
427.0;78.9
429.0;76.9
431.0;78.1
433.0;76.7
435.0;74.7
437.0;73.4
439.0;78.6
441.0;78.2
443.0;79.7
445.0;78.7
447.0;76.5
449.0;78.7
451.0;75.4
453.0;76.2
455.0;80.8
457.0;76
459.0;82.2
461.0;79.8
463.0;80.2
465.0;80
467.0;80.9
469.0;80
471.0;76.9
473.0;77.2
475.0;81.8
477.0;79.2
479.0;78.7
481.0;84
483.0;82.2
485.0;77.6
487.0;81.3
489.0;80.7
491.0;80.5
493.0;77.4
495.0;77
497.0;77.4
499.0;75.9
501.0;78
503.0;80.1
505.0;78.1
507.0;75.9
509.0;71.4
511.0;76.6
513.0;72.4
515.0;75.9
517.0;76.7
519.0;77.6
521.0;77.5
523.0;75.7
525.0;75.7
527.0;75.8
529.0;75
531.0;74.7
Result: 1.2 min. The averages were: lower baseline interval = 81.9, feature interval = 78.1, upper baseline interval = 78.8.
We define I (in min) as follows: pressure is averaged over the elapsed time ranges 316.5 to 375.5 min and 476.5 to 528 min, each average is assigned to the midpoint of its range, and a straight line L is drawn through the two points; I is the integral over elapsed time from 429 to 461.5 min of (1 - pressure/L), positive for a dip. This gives 1.3 min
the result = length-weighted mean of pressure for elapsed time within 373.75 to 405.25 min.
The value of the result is 81.5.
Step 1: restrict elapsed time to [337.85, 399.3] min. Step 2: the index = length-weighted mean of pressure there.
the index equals 85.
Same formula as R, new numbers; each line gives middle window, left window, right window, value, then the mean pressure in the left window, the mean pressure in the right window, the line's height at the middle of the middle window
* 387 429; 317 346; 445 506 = 1.12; 85.8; 79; 82.2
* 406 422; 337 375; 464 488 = 0.77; 87.3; 80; 83.8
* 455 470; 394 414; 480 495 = 0.11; 81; 80.3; 80.5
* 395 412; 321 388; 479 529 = 0.43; 85.9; 77.5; 83.1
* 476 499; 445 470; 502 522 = -0.61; 78.9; 76.2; 77.4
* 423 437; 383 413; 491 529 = 0.40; 80.7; 76.5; 79.5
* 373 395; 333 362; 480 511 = 0.93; 87.3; 78.4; 85.1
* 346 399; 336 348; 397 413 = -0.66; 86.2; 81.1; 83.7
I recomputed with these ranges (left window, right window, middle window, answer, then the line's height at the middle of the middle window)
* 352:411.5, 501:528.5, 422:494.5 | 0.4 min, 79.3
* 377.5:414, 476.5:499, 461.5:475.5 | 0.1 min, 79.8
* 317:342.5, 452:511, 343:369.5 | -1.2 min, 84.4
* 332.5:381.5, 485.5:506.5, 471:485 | -0.1 min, 79.6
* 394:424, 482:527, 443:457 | 0.2 min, 79.1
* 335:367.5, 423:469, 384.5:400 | 0.5 min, 83.5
